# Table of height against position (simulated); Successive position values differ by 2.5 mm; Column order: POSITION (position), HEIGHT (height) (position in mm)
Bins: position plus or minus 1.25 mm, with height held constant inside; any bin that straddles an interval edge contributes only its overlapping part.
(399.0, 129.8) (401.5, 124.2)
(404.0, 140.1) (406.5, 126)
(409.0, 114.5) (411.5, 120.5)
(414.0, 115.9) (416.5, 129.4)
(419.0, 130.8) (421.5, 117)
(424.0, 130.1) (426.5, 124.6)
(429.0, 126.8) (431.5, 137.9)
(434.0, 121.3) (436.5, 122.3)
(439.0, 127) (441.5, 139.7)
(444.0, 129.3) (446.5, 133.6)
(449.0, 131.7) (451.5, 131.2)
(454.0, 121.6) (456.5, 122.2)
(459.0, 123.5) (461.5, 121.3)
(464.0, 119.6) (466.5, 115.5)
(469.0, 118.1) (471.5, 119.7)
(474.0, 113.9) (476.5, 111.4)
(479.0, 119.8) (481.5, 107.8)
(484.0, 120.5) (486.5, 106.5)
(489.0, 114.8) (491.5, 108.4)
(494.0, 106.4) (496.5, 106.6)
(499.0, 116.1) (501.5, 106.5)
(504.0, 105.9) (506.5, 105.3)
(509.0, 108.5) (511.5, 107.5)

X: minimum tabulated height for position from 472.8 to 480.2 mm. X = 111.4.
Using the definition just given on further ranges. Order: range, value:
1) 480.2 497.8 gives 106.4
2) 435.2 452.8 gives 122.3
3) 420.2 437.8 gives 117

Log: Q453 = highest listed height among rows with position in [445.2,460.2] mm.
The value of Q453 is 133.6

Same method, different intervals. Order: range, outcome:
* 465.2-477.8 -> 119.7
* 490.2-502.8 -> 116.1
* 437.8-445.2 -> 139.7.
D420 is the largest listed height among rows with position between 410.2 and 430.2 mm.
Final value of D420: 130.8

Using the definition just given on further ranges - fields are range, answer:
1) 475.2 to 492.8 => 120.5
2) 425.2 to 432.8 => 137.9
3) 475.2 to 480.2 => 119.8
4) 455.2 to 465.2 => 123.5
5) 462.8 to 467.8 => 119.6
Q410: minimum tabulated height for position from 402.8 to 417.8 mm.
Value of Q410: 114.5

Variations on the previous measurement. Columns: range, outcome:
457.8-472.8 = 115.5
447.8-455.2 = 121.6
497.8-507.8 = 105.3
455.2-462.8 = 121.3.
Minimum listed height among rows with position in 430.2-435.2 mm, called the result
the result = 121.3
